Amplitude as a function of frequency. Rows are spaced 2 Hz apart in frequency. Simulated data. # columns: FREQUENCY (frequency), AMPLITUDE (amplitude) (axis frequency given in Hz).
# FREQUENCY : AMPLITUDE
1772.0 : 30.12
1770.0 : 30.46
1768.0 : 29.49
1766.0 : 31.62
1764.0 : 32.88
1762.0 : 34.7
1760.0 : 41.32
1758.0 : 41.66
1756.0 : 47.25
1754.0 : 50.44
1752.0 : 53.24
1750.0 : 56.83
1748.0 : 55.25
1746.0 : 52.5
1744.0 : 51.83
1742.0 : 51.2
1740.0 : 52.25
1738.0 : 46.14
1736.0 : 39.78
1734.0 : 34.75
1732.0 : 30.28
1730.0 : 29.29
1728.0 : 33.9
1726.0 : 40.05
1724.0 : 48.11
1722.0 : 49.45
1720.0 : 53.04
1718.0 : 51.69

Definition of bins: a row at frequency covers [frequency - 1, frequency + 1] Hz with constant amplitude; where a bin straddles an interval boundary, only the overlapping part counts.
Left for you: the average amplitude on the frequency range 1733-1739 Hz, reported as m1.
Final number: 40.2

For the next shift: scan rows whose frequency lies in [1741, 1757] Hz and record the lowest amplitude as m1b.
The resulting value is 47.25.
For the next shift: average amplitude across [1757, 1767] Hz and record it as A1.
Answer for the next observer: 36.4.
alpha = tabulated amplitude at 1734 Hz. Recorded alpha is 34.75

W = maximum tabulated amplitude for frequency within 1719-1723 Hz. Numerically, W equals 53.04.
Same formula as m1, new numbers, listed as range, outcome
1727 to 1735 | 32.1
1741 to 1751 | 53.5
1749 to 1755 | 53.5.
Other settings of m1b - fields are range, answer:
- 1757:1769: 29.49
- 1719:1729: 33.9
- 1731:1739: 30.28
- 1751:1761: 41.32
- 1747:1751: 55.25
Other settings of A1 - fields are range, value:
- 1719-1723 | 51.2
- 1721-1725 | 48.8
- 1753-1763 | 43.1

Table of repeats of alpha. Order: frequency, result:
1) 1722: 49.45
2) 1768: 29.49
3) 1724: 48.11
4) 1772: 30.12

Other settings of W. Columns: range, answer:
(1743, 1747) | 52.5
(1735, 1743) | 52.25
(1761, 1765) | 34.7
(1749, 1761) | 56.83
